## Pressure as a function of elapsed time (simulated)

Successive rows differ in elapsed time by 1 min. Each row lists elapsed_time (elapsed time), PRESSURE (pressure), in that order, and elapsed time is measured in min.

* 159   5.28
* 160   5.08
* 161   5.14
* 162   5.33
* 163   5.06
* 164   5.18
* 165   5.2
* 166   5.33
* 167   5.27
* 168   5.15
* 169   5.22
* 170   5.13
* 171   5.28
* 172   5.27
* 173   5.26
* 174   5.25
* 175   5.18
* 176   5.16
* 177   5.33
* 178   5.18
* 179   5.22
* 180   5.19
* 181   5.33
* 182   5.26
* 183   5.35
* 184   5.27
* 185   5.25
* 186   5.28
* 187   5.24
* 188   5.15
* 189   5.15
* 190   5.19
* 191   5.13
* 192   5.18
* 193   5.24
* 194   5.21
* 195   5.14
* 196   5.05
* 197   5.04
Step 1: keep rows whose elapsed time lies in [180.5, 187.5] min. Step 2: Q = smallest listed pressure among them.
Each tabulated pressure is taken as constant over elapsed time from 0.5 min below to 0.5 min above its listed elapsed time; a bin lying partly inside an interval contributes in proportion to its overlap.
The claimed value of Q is 5.24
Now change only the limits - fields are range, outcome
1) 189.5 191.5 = 5.13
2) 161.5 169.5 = 5.06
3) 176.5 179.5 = 5.18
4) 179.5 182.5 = 5.19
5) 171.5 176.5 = 5.16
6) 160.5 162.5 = 5.14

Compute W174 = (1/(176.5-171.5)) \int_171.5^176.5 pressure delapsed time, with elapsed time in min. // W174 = 5.22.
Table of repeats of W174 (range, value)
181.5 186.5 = 5.28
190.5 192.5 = 5.15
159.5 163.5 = 5.15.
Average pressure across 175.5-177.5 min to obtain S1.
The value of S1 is 5.25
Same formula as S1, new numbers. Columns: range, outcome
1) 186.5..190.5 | 5.18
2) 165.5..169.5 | 5.24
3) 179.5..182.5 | 5.26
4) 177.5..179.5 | 5.2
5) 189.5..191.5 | 5.16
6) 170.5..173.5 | 5.27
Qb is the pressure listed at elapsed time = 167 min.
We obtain 5.27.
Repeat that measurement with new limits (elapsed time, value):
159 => 5.28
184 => 5.27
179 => 5.22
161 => 5.14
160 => 5.08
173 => 5.26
